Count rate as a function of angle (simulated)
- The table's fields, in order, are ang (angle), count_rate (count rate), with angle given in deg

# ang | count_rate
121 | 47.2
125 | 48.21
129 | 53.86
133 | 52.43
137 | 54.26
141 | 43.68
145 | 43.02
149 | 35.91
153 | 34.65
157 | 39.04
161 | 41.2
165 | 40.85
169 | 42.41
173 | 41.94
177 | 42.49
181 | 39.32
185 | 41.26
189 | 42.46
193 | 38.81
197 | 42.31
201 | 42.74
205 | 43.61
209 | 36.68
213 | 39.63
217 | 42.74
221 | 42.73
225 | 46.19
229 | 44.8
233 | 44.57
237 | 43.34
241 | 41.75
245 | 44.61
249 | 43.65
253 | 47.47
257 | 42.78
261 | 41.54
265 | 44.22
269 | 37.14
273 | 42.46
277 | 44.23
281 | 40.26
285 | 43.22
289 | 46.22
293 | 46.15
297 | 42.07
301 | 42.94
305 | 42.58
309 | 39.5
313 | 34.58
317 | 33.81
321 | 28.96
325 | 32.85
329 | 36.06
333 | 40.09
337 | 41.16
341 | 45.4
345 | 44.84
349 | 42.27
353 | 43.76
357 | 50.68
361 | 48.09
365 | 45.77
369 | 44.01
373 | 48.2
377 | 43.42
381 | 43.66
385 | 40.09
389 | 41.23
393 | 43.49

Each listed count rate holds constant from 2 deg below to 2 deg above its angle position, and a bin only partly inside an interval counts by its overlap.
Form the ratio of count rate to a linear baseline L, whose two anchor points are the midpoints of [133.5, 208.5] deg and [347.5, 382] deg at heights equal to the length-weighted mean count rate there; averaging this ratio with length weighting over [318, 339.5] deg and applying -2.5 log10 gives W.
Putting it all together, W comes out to 0.24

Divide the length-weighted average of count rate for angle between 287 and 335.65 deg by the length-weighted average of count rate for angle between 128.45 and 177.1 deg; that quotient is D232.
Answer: 0.90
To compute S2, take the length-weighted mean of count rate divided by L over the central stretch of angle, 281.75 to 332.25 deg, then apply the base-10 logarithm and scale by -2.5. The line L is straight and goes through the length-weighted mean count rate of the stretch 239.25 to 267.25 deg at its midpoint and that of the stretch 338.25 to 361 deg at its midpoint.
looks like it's 0.143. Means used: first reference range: 43.7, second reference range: 45.5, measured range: 39.1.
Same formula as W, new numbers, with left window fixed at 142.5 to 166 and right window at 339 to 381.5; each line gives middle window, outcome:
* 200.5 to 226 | -0.02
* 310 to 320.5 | 0.28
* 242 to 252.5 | -0.06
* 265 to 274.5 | 0.06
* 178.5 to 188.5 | -0.02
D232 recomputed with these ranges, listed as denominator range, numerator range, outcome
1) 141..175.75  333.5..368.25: 1.12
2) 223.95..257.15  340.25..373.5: 1.03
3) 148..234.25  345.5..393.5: 1.08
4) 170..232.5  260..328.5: 0.96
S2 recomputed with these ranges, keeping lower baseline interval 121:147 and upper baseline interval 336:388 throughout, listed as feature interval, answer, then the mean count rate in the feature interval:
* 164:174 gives 0.16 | 41.8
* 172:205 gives 0.16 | 41.5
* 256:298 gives 0.09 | 42.8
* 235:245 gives 0.10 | 43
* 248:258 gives 0.04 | 44.9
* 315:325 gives 0.39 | 31.7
